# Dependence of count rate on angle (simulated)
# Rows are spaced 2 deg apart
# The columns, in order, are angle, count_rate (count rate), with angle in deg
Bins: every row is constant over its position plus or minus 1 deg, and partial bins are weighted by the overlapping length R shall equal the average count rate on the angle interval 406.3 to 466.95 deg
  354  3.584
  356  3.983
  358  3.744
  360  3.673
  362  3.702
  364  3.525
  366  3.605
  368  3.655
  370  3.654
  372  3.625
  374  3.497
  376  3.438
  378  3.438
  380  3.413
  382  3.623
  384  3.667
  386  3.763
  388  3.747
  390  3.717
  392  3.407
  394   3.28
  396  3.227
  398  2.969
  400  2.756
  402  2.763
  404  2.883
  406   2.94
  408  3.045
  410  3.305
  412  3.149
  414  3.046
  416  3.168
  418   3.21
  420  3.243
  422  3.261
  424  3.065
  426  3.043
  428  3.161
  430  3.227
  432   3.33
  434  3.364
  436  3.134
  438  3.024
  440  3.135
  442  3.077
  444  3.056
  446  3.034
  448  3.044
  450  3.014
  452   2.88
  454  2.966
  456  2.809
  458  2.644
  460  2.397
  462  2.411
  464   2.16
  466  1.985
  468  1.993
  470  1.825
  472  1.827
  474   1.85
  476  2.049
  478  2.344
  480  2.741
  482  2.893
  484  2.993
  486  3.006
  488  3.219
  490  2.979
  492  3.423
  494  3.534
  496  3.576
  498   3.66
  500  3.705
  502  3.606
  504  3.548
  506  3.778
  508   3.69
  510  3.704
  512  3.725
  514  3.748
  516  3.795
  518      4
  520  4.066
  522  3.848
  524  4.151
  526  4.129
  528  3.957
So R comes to 2.98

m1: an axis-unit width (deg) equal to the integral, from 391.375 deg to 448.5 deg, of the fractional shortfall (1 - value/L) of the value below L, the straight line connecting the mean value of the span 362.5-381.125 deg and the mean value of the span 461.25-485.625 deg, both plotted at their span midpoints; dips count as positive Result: -3.66 deg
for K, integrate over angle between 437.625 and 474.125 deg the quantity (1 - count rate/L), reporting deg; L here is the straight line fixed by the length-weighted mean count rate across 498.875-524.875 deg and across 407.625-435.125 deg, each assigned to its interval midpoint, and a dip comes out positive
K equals 8.7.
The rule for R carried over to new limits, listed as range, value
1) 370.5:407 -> 3.35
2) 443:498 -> 2.71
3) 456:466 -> 2.4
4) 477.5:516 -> 3.39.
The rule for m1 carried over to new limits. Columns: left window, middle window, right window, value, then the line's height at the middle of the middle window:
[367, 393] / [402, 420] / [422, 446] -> 1.3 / 3.33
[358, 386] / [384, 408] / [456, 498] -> 1.0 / 3.37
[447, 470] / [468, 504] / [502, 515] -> 3.6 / 3.17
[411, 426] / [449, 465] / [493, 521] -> 3.5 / 3.4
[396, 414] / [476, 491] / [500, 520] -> 3.1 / 3.56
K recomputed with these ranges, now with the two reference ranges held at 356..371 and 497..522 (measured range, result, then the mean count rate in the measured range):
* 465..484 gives 7.8 deg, 2.21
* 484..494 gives 1.5 deg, 3.18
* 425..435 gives 1.3 deg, 3.23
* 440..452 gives 2.2 deg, 3.04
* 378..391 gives 0.2 deg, 3.64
